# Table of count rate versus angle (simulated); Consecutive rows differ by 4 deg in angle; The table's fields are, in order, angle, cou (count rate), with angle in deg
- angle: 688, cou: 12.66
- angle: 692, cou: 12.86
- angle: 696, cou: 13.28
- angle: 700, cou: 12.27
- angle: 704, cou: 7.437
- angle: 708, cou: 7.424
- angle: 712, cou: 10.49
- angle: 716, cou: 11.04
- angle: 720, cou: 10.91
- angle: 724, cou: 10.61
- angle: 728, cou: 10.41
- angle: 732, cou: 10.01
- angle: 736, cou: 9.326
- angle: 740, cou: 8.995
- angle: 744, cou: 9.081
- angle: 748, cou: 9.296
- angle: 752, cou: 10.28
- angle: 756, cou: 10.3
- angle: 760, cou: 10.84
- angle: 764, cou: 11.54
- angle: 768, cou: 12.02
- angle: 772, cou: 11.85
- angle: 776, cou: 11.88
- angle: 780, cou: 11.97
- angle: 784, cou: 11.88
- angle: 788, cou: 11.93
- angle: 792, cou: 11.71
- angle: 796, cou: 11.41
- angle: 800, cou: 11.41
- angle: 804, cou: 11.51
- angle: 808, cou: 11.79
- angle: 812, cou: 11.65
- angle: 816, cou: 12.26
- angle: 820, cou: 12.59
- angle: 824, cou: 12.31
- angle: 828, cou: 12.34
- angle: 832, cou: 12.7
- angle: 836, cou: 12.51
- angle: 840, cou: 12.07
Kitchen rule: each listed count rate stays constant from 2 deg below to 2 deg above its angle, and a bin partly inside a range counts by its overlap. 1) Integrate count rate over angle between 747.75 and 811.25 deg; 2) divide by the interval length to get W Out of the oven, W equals 11.4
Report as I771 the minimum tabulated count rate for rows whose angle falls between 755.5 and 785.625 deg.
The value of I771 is 10.3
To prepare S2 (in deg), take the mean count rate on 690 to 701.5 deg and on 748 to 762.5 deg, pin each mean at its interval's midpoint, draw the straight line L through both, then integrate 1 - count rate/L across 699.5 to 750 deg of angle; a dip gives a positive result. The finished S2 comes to 8.17 deg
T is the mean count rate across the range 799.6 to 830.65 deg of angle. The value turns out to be 12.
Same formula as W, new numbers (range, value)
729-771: 10.2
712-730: 10.7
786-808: 11.6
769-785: 11.9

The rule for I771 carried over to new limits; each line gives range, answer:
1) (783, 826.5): 11.41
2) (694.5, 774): 7.424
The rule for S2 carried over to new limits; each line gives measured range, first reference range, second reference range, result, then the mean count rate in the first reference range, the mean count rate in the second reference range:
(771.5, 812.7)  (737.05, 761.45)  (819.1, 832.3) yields -1.76 deg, 9.76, 12.4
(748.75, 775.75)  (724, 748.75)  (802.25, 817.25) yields -1.84 deg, 9.62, 11.8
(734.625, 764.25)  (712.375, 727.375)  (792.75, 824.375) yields 3.35 deg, 10.8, 11.8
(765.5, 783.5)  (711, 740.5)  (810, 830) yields -1.00 deg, 10.3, 12.2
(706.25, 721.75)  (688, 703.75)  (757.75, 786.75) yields 2.67 deg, 12.2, 11.7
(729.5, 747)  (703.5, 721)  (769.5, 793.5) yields 1.74 deg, 9.55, 11.9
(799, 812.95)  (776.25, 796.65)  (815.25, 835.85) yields 0.62 deg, 11.8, 12.5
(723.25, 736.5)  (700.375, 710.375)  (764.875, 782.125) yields -0.72 deg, 8.33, 11.9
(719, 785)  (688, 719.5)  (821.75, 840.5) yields 4.61 deg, 10.8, 12.4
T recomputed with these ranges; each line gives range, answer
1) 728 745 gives 9.49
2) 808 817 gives 11.9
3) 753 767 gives 10.9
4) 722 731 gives 10.5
